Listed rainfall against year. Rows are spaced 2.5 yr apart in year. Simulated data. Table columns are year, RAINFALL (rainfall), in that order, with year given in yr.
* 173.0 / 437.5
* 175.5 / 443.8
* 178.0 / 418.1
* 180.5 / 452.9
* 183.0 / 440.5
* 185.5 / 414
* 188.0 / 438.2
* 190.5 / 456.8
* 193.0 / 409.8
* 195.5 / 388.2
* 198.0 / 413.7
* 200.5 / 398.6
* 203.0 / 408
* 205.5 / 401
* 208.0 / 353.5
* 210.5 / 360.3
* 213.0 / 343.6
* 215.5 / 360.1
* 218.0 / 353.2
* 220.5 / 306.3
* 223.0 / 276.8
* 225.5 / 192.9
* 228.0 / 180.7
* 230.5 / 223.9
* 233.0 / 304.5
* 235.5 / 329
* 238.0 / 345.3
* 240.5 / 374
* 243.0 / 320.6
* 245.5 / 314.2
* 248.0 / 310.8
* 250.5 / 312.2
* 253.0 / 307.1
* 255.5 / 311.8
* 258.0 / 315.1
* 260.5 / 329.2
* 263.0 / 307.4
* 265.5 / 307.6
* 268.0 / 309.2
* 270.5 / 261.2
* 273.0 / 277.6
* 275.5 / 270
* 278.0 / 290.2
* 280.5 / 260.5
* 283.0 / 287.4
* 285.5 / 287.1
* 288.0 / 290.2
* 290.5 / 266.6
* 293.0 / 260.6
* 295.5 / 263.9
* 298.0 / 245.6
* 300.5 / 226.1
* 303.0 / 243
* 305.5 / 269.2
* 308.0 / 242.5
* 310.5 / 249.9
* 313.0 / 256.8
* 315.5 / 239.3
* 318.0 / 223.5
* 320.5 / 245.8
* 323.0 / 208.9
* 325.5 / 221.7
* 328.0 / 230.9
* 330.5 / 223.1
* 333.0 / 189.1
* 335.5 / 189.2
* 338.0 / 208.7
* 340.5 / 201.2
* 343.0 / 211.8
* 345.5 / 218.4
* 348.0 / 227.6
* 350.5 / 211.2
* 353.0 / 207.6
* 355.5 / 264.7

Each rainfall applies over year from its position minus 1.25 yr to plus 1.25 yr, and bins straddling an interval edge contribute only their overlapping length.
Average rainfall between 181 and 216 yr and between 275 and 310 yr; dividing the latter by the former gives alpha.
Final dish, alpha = 0.7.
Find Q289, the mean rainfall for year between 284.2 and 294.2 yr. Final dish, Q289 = 276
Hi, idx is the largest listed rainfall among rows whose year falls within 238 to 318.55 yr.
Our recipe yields 374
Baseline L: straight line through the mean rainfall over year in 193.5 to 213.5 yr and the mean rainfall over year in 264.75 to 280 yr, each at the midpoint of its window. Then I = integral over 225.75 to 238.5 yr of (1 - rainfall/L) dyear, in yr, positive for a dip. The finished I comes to 2.8 yr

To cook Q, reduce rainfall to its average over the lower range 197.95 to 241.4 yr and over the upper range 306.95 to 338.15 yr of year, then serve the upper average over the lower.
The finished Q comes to 0.7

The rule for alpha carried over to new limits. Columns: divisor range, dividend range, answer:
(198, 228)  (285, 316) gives 0.76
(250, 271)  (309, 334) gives 0.74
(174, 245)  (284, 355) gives 0.65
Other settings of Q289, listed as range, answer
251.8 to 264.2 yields 314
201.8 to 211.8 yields 380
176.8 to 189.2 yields 433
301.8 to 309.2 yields 252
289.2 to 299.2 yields 259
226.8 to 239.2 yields 277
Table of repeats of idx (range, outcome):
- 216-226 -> 353.2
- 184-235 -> 456.8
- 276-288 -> 290.2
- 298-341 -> 269.2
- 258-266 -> 329.2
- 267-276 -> 309.2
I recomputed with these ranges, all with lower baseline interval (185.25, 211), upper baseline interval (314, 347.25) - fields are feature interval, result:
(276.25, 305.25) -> 0.81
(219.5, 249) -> 5.21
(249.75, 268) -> 0.32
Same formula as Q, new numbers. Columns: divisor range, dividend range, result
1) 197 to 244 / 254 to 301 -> 0.86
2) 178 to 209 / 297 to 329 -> 0.57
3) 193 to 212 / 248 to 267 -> 0.80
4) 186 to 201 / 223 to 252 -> 0.70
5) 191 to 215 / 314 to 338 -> 0.56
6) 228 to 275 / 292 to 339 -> 0.77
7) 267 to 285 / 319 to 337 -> 0.77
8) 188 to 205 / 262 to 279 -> 0.70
